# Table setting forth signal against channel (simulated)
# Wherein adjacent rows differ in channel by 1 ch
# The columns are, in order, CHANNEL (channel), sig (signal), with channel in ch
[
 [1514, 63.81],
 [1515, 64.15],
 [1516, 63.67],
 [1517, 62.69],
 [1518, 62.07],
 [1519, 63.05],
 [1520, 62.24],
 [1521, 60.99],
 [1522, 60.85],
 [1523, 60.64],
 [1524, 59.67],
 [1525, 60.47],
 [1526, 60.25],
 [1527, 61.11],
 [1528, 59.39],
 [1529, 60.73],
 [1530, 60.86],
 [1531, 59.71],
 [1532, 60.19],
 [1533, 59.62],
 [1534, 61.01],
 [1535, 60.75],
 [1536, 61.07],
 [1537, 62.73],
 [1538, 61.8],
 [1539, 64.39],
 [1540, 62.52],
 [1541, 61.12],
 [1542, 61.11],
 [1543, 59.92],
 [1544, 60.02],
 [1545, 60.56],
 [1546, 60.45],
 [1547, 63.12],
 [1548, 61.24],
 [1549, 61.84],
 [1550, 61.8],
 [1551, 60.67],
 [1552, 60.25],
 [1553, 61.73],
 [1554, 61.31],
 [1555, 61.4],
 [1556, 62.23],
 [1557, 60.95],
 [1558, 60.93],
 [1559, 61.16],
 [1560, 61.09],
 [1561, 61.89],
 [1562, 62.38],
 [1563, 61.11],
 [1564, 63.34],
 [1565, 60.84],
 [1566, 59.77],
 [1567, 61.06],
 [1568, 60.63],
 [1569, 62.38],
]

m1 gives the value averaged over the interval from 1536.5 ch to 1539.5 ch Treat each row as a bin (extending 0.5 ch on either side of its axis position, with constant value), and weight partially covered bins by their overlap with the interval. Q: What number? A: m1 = 63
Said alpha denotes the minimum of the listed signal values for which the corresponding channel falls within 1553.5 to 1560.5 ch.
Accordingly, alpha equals 60.93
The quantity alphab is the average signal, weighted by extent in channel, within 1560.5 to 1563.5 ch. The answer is 61.8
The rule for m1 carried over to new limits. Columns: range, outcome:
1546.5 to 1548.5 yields 62.2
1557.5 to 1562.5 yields 61.5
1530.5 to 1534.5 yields 60.1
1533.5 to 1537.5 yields 61.4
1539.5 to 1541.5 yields 61.8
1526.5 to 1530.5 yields 60.5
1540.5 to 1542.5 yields 61.1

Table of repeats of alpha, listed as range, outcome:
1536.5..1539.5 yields 61.8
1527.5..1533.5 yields 59.39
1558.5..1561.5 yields 61.09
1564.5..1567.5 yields 59.77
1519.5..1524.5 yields 59.67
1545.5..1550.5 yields 60.45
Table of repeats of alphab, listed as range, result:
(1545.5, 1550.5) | 61.7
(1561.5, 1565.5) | 61.9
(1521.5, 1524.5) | 60.4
